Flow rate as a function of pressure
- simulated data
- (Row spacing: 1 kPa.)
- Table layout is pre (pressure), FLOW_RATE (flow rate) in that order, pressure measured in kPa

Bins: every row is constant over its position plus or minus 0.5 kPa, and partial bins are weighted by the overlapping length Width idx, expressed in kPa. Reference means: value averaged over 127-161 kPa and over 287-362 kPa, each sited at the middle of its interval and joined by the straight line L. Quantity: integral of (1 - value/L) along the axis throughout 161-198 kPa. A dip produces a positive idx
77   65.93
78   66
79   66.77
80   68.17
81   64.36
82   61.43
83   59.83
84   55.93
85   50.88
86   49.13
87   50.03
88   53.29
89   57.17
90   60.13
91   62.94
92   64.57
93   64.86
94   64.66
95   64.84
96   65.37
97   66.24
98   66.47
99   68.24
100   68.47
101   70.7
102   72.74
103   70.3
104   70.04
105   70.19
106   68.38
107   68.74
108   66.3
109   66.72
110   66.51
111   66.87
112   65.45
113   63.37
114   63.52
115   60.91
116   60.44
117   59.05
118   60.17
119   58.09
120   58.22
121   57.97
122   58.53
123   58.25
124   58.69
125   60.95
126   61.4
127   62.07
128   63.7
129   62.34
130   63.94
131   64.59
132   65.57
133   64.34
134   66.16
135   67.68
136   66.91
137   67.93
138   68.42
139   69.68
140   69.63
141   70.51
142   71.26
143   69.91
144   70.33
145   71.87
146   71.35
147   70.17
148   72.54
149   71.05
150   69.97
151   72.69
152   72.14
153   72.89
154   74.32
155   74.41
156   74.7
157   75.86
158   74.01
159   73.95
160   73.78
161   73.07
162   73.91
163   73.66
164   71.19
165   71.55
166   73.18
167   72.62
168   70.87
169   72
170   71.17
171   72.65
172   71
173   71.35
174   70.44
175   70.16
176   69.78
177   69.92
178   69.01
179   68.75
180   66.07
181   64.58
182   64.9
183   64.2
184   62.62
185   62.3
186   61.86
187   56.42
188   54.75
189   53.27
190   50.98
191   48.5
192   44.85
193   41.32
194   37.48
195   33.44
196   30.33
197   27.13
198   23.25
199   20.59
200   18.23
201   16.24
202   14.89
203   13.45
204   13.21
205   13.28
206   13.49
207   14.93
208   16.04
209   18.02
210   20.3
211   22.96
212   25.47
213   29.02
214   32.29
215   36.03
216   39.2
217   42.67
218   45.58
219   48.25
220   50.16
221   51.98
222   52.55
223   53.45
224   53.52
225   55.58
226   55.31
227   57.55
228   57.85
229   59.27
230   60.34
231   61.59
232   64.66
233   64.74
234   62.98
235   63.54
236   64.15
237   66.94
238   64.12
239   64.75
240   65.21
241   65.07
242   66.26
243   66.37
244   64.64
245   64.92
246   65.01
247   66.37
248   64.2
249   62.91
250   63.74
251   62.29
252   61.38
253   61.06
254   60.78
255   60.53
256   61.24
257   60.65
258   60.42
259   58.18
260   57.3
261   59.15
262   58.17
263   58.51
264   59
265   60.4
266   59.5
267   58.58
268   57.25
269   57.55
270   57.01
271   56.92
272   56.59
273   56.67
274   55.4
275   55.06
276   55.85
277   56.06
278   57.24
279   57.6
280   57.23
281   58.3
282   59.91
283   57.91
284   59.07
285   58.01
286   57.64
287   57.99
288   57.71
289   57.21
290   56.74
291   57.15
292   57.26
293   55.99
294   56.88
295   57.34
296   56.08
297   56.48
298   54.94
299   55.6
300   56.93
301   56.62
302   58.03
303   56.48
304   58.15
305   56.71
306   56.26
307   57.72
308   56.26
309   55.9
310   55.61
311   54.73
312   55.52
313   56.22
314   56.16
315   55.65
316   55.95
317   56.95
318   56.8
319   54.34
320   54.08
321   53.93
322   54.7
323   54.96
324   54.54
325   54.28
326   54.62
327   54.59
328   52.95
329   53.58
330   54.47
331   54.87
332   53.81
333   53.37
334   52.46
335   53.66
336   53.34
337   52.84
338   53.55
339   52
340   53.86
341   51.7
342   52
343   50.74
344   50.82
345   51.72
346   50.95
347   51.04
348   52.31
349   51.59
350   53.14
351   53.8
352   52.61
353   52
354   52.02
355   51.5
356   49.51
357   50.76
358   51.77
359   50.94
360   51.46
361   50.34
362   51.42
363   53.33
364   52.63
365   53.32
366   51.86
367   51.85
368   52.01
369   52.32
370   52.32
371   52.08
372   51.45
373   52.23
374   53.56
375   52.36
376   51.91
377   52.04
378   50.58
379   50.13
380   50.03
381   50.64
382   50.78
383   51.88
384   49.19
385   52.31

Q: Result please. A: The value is 3.3 kPa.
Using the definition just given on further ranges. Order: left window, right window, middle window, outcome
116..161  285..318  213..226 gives 3.3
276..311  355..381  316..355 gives 0.5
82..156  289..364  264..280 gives 0.0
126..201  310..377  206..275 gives 5.4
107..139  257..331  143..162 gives -3.2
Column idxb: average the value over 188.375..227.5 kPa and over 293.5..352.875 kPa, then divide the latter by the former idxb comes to 1.6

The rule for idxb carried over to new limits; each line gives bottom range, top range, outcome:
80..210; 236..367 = 0.95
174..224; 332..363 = 1.25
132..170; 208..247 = 0.74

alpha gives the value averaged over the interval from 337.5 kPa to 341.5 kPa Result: 52.8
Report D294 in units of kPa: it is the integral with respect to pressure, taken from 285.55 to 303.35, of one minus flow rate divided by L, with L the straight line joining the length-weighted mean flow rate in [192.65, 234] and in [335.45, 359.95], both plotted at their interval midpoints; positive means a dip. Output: -4.2 kPa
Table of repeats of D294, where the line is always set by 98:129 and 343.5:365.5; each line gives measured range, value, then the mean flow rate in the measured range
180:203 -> 6.6 kPa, 43.1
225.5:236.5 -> -0.6 kPa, 61.1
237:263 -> -2.5 kPa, 62.6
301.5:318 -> -0.7 kPa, 56.4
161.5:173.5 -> -2.1 kPa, 72.1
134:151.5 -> -2.0 kPa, 70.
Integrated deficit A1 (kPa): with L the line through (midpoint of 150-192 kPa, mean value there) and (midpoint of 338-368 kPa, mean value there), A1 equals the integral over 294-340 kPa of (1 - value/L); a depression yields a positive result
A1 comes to -0.1 kPa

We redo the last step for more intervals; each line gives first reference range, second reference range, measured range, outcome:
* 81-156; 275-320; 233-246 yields -1.19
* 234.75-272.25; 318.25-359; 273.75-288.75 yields 0.34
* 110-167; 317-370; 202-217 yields 9.60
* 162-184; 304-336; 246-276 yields 0.71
